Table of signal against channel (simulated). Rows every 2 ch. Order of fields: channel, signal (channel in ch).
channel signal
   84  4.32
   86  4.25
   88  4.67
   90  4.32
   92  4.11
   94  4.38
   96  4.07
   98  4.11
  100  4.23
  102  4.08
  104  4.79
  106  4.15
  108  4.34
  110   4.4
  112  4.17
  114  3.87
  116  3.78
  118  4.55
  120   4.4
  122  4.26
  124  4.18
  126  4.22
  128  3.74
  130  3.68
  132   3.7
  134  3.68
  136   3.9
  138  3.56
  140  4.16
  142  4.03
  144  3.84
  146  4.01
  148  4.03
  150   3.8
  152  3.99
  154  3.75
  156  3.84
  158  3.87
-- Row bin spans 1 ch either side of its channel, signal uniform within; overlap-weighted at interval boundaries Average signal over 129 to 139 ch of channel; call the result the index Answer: 3.7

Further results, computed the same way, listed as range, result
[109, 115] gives 4.15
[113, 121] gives 4.15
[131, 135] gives 3.69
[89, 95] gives 4.27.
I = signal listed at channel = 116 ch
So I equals 3.78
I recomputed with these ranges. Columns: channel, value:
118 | 4.55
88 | 4.67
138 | 3.56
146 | 4.01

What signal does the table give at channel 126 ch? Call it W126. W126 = 4.22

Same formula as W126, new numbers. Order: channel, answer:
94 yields 4.38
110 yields 4.4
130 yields 3.68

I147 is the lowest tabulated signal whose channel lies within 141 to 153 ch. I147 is 3.8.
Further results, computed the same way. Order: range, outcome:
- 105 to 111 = 4.15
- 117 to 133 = 3.68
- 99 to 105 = 4.08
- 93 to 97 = 4.07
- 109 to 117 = 3.78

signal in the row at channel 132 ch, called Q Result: 3.7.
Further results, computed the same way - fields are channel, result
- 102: 4.08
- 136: 3.9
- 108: 4.34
